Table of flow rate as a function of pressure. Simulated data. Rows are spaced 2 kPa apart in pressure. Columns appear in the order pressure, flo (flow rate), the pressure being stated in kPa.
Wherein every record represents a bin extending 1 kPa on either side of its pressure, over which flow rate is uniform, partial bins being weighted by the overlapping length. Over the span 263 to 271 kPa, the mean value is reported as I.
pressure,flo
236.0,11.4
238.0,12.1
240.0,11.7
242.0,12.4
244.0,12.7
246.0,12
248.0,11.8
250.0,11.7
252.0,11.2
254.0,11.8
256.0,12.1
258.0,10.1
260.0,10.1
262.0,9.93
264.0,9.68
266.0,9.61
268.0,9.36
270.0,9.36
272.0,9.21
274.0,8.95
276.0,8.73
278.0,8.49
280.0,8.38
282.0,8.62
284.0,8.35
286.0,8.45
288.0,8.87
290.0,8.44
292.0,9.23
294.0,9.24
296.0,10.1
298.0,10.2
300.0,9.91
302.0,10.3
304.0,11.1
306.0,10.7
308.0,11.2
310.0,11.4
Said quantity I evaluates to 9.5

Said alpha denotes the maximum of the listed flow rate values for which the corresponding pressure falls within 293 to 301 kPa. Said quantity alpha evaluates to 10.2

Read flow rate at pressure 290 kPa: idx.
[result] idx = 8.44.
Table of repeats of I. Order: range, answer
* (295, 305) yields 10.3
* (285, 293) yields 8.75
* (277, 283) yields 8.5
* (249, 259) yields 11.4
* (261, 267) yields 9.74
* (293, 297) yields 9.67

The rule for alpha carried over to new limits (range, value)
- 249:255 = 11.8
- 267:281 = 9.36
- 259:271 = 10.1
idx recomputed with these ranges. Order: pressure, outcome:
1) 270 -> 9.36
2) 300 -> 9.91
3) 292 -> 9.23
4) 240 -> 11.7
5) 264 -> 9.68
